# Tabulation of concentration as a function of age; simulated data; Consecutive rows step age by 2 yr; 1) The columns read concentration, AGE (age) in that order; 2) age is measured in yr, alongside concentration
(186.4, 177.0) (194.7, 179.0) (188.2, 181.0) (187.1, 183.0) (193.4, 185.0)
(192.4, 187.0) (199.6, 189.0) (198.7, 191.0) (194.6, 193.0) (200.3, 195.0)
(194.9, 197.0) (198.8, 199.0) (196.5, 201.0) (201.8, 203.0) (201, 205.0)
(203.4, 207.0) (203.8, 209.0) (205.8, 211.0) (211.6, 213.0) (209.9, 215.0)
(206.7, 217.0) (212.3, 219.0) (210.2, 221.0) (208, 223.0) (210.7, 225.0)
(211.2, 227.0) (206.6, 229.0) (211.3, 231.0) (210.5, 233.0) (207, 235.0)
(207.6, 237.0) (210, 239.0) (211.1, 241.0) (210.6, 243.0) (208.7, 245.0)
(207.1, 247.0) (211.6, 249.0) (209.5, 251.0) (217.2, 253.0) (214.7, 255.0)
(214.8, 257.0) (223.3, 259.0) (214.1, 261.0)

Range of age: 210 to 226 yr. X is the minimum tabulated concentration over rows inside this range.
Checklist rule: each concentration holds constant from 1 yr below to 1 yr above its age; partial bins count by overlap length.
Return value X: 205.8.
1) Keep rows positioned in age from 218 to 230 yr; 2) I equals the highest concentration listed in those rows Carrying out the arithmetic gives 212.3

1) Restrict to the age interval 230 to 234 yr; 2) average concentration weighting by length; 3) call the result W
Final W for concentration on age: 211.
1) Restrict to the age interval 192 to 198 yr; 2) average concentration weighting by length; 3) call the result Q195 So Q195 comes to 197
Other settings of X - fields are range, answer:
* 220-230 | 206.6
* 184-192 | 192.4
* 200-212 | 196.5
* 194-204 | 194.9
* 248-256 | 209.5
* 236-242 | 207.6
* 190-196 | 194.6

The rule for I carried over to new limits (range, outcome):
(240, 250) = 211.6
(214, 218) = 209.9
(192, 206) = 201.8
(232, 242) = 211.1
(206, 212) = 205.8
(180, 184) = 188.2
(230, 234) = 211.3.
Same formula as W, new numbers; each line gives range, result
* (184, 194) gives 196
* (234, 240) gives 208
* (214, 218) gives 208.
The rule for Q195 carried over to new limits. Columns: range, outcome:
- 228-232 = 209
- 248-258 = 214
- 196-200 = 197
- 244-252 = 209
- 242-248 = 209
